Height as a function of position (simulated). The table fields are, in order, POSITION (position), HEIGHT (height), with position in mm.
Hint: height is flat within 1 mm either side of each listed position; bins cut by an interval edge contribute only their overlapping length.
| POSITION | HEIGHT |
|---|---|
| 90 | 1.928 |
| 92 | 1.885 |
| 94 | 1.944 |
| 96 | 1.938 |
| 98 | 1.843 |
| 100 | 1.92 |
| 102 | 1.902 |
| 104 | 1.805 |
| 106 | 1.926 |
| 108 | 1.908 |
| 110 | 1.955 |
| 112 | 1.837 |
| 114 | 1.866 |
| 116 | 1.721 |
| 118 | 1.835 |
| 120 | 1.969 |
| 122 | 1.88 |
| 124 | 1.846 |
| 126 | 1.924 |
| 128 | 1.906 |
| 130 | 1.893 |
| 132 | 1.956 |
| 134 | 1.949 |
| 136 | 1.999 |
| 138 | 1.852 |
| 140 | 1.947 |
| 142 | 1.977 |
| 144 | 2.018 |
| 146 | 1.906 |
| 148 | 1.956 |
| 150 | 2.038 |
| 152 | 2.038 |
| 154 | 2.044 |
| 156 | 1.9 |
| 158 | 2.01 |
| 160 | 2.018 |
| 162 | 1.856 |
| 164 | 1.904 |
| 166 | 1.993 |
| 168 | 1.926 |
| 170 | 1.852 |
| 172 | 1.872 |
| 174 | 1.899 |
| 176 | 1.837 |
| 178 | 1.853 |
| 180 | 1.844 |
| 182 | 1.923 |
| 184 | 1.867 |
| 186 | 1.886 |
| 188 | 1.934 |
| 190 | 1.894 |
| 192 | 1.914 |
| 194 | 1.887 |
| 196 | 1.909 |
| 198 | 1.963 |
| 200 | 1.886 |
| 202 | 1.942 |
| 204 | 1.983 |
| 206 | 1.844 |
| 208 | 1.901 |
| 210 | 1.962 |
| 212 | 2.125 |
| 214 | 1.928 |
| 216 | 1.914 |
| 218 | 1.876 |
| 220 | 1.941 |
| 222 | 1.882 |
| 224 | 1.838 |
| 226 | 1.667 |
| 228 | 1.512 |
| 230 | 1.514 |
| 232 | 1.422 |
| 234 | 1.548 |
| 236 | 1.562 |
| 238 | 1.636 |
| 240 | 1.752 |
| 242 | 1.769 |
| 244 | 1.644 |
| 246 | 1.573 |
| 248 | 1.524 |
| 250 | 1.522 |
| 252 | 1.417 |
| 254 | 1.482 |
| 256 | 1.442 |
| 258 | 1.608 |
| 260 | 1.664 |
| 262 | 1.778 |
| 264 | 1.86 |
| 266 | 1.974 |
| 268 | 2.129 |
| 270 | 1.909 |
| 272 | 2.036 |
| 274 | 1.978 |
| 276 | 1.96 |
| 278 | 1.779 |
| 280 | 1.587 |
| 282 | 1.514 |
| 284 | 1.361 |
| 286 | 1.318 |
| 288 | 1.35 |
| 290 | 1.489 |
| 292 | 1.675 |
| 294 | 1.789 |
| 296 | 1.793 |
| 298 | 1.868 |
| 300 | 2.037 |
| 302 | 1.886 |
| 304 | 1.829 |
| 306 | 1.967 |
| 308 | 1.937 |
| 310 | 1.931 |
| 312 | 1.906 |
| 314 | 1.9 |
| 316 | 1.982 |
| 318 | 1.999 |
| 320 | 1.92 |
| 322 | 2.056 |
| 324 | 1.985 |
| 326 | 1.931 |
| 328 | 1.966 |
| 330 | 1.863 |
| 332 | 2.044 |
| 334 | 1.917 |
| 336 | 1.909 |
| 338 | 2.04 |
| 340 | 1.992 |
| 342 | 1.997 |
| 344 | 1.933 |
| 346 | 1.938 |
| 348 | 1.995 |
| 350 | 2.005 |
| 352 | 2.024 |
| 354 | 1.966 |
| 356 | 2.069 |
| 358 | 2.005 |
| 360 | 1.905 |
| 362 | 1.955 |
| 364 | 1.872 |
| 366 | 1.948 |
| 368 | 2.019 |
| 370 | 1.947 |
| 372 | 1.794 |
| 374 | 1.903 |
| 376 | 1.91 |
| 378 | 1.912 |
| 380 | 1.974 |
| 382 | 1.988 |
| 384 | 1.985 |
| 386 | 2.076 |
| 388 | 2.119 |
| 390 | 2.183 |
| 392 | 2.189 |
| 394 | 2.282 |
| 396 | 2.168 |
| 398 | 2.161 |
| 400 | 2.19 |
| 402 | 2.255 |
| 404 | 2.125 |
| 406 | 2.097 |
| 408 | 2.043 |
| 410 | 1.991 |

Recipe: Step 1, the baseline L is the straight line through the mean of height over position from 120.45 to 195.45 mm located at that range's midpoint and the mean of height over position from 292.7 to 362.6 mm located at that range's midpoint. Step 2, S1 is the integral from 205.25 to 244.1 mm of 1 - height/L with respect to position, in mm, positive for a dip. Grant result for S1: 3.4 mm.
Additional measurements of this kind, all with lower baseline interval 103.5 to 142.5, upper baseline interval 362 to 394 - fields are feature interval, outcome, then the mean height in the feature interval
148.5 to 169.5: -0.6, 1.97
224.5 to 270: 7.0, 1.64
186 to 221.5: 0.0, 1.93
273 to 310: 4.3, 1.73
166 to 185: 0.4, 1.88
